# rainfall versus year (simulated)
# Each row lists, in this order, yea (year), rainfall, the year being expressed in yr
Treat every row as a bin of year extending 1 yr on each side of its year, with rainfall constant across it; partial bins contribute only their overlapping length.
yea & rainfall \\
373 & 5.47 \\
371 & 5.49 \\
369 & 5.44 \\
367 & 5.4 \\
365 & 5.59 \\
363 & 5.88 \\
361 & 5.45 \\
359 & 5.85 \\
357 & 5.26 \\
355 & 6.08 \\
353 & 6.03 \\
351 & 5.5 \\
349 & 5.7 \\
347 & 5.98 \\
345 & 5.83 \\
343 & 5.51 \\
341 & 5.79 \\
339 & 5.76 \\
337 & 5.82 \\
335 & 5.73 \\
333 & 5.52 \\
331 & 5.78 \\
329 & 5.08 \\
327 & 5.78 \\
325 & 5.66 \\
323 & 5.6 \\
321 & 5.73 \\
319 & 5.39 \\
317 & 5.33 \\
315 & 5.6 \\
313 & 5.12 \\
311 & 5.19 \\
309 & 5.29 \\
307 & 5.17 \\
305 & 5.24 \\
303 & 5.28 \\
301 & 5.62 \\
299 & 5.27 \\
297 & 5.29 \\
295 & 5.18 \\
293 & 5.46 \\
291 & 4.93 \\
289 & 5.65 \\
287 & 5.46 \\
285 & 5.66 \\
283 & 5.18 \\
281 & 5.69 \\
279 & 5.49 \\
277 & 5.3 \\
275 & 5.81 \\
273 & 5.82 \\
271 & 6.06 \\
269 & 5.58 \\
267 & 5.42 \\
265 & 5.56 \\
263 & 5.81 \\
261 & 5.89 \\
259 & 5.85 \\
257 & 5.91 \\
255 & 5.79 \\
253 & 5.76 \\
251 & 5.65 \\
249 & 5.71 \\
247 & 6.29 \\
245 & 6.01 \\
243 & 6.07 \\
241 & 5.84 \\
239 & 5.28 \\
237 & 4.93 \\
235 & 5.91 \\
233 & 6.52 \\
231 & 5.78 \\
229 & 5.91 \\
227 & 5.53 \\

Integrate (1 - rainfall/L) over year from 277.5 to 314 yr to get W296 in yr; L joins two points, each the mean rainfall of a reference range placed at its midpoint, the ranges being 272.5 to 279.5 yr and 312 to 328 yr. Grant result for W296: 1.5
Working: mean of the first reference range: 5.6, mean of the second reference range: 5.53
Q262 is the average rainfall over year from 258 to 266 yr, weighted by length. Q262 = 5.78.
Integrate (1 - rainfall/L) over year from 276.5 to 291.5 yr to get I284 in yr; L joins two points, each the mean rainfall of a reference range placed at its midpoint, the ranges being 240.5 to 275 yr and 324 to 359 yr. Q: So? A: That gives 0.9 yr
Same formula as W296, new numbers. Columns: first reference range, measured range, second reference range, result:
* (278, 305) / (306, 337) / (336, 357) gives 0.7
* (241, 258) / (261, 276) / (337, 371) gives 0.3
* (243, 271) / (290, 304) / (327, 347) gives 1.1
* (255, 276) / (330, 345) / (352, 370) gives -0.1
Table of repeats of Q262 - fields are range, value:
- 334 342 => 5.78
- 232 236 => 6.21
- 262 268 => 5.6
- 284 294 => 5.43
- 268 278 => 5.71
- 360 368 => 5.58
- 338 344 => 5.69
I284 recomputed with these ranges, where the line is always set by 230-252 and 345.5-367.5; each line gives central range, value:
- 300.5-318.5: 1.4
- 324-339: 0.3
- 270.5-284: 0.4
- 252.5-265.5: 0.0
